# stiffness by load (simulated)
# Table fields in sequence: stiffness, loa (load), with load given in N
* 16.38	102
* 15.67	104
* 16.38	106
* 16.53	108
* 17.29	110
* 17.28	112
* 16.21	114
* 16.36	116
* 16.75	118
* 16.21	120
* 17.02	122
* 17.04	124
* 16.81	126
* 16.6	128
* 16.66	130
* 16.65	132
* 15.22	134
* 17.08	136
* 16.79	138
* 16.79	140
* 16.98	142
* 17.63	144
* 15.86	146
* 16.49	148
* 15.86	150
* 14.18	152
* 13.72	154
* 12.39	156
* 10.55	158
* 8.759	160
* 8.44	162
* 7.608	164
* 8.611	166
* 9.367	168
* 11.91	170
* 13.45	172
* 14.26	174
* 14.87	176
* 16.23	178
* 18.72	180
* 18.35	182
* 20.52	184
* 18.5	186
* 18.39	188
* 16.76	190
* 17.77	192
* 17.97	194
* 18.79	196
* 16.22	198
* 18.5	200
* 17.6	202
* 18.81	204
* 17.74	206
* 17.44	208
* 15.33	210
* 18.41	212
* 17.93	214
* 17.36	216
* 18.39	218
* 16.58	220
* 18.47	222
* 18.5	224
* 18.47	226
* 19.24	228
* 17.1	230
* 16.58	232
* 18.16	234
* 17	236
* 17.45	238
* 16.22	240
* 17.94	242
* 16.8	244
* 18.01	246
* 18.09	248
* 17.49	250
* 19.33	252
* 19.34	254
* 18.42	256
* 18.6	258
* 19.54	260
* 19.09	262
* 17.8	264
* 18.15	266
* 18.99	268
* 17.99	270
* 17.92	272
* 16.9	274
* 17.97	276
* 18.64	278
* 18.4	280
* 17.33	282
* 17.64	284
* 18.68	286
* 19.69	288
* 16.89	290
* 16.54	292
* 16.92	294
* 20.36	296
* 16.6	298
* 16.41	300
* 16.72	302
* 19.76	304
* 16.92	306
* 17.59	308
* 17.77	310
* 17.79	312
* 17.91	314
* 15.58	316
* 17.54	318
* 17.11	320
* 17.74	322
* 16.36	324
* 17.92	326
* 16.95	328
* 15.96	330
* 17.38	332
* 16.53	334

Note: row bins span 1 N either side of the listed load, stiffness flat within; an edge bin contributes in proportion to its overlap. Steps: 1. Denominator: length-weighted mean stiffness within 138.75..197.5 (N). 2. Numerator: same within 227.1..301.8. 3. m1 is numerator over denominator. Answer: 1.2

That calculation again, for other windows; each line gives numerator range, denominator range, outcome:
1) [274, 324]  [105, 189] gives 1.16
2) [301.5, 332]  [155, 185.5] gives 1.33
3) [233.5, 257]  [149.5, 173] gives 1.60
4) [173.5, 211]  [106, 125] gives 1.05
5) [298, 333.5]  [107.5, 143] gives 1.03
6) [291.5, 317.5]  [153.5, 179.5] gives 1.50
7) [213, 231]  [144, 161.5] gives 1.33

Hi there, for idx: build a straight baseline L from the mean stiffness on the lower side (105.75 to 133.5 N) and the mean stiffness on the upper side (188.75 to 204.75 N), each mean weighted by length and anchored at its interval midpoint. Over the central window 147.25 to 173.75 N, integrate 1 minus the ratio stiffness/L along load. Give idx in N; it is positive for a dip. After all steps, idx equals 8.6 N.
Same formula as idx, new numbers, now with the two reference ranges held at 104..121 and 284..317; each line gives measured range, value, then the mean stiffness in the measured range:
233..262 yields -1.2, 18.1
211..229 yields -1.0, 18.1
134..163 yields 4.1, 14.4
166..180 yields 2.9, 13.4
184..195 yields -0.7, 18.1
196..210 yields -0.4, 17.6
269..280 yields -0.3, 17.9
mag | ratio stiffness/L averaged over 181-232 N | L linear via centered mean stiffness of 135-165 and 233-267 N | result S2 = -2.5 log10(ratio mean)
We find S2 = -0.11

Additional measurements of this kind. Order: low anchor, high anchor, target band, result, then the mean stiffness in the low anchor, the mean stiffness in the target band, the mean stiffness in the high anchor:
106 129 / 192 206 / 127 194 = 0.16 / 16.7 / 15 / 17.9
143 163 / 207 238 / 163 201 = -0.02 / 13.4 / 15.6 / 17.7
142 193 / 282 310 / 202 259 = -0.11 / 14.4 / 17.8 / 17.7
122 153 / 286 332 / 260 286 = -0.06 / 16.5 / 18.1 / 17.4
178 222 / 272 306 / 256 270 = -0.05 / 17.9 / 18.6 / 17.8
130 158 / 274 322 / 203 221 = -0.06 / 15.7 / 17.6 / 17.7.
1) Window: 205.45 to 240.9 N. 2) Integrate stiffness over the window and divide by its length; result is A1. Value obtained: 17.6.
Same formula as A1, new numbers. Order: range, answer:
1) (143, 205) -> 15.1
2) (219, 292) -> 18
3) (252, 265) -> 18.8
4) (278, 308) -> 17.8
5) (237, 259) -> 18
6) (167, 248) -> 17.2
